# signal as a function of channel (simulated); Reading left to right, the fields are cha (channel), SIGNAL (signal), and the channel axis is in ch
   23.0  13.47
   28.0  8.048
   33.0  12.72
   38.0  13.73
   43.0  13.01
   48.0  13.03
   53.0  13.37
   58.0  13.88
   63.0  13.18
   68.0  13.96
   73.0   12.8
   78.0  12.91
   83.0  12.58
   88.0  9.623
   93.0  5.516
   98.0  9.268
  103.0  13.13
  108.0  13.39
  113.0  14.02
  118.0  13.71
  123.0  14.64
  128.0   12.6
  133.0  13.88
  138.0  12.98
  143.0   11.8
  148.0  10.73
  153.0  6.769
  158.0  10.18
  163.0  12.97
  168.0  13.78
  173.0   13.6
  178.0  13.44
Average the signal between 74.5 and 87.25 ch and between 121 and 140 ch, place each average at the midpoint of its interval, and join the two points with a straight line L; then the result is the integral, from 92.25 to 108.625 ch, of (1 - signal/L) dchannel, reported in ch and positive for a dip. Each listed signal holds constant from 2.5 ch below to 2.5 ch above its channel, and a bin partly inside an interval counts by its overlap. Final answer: 2.98 ch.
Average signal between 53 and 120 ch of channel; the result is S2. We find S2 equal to 12.2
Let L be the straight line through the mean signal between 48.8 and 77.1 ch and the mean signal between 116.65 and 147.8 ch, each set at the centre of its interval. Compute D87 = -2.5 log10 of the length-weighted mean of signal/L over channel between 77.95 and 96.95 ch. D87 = 0.34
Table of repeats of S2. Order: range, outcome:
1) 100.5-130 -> 13.6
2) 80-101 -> 9.43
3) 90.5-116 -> 11.1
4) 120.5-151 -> 12.7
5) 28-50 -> 12.5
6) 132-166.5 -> 11.3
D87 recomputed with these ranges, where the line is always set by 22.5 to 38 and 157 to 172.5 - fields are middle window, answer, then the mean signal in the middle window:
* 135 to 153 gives 0.12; 11.2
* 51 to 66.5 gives -0.15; 13.5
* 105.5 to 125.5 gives -0.14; 13.9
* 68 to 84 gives -0.09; 13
